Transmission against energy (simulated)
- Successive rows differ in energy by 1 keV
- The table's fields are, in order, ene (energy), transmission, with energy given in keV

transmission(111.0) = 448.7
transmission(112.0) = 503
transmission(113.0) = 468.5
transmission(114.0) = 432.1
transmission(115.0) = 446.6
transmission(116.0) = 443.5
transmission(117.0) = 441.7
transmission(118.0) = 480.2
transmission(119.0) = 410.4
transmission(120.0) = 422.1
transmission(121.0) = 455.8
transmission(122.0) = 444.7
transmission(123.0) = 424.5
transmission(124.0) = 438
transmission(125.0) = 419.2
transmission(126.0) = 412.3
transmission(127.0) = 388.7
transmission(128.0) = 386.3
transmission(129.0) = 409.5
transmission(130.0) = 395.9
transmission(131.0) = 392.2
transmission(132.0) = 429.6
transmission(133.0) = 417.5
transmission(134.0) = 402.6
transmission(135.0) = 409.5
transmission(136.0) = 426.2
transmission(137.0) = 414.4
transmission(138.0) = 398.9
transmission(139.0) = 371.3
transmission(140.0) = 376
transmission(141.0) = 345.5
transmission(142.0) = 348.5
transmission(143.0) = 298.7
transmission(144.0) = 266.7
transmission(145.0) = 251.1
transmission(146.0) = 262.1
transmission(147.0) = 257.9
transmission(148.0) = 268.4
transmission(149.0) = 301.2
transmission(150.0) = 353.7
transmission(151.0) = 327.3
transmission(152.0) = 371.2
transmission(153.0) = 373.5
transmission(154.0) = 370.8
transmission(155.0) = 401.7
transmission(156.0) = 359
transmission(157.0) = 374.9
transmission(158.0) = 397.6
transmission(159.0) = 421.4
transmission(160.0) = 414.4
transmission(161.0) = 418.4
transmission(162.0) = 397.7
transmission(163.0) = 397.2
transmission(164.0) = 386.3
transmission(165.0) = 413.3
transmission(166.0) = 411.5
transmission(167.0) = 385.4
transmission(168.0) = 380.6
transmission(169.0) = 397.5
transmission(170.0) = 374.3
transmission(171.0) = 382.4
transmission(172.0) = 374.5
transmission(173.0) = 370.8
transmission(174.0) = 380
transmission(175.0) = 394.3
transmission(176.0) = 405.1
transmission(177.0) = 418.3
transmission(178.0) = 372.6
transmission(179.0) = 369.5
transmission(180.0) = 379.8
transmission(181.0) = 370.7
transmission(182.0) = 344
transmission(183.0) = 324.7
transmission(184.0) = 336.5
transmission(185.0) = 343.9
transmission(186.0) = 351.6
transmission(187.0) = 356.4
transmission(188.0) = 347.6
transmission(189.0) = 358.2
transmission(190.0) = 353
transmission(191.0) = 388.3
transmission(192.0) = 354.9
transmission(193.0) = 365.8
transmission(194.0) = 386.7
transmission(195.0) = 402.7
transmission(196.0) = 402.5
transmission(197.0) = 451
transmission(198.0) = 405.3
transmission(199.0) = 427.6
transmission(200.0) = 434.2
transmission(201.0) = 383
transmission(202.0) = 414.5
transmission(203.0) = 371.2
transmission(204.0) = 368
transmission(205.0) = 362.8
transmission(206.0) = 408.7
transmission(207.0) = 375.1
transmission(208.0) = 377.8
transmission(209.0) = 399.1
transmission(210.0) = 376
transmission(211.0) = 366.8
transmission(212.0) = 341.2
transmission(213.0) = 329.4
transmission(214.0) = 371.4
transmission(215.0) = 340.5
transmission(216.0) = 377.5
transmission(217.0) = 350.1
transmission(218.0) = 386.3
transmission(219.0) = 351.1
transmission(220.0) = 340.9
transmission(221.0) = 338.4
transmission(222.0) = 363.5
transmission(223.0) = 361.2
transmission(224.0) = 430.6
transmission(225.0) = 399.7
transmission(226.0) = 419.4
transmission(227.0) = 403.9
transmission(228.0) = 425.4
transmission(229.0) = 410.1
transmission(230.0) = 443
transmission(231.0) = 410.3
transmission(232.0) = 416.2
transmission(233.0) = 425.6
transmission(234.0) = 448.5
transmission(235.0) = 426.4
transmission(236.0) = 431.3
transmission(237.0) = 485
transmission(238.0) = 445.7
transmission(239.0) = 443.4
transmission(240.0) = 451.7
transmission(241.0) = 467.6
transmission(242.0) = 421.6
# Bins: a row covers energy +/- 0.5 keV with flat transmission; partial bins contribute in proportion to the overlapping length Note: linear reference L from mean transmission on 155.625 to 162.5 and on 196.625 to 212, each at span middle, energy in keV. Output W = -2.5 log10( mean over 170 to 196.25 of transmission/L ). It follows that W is 0.071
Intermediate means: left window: 398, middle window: 370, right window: 393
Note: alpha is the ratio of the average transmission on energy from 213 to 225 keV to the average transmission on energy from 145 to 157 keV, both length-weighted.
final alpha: 1.11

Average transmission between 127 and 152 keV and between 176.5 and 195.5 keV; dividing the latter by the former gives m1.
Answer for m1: 1.02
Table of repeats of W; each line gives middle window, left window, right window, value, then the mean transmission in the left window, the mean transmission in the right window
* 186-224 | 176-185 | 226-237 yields 0.05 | 366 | 427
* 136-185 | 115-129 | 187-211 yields 0.12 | 428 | 386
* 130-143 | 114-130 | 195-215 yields 0.08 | 427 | 387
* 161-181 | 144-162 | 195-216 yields -0.08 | 348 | 386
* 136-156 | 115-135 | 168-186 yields 0.19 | 422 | 372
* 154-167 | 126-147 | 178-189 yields -0.11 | 368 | 354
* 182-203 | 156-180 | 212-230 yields 0.02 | 392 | 377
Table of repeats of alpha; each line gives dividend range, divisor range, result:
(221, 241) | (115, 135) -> 1.00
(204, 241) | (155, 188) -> 1.04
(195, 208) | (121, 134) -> 0.96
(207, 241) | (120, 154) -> 1.07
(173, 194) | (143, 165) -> 1.04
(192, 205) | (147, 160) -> 1.11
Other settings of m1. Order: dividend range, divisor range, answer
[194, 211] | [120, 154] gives 1.07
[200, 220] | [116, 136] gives 0.88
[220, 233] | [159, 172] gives 1.01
